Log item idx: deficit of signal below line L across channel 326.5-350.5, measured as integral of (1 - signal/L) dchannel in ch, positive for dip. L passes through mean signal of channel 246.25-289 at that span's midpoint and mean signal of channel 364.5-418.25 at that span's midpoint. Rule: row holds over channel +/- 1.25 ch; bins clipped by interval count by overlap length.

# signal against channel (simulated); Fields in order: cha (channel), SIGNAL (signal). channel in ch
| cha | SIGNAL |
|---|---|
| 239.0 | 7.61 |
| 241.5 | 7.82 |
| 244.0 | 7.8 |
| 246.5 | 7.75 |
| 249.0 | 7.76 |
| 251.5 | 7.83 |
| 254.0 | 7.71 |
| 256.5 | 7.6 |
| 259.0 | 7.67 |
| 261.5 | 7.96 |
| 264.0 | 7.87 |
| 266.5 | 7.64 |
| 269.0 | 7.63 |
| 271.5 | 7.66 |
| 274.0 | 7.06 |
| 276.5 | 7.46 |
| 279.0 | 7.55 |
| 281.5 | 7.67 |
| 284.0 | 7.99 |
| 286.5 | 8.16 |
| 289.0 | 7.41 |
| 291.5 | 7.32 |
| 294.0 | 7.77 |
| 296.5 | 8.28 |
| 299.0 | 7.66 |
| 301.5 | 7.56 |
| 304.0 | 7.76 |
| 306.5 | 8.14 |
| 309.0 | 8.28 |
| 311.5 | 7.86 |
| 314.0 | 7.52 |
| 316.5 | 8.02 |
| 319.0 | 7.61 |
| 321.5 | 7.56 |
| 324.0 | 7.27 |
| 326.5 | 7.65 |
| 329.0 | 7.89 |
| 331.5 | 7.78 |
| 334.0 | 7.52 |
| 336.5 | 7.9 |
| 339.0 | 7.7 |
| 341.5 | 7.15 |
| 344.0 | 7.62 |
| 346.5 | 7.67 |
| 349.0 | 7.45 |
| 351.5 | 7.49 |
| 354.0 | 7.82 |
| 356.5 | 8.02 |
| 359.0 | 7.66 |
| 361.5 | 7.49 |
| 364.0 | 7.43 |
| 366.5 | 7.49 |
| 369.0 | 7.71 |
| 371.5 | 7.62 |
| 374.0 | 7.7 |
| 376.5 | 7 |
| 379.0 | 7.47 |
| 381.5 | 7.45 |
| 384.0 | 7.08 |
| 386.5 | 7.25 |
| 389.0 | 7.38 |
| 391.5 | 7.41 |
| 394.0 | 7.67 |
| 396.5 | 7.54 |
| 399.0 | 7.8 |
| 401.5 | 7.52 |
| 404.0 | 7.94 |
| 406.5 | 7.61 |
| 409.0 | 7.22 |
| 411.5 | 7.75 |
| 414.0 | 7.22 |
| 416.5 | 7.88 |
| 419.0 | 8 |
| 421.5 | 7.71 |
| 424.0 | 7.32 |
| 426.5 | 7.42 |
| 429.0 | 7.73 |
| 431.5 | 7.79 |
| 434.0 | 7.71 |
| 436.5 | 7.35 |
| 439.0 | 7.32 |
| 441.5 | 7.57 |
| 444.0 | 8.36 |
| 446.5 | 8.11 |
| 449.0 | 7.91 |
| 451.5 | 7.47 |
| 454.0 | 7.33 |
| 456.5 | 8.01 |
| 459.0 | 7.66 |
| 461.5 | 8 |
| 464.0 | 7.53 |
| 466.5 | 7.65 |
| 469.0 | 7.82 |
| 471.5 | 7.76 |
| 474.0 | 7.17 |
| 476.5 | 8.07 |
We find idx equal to -0.1 ch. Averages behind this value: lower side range 7.69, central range 7.63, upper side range 7.51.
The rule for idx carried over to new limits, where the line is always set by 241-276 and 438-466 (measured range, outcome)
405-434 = 0.5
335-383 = 1.0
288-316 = -0.3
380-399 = 0.8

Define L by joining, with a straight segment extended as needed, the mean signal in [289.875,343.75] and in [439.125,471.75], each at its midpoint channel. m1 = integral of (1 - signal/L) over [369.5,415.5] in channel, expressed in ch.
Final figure 1.5 ch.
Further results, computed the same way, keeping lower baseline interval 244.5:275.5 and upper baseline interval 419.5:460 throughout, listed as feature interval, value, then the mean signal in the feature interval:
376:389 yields 0.7 ch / 7.28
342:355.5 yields 0.2 ch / 7.59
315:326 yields 0.1 ch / 7.62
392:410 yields 0.2 ch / 7.61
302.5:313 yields -0.4 ch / 7.99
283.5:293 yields 0.0 ch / 7.7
